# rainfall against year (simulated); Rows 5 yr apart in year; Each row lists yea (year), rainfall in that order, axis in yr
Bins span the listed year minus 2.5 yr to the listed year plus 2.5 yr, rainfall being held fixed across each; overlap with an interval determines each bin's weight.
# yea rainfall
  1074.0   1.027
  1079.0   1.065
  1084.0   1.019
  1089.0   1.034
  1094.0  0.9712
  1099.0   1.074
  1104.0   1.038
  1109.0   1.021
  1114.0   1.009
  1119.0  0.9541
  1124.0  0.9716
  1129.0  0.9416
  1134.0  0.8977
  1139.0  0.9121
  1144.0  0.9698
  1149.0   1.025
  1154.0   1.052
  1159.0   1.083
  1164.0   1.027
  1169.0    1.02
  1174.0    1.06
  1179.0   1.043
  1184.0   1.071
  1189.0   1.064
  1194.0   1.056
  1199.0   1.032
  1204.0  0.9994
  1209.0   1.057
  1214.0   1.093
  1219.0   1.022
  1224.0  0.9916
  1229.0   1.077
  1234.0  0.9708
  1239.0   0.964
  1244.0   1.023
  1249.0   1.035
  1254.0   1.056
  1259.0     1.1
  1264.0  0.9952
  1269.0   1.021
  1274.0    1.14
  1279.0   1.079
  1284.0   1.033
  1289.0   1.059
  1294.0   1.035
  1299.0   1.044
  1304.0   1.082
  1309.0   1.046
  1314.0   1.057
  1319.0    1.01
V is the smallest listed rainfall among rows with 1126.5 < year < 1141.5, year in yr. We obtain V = 0.8977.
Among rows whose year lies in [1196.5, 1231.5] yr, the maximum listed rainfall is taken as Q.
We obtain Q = 1.093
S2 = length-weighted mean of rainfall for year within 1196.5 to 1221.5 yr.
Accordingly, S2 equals 1.04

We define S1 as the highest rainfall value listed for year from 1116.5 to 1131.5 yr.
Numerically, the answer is 0.9716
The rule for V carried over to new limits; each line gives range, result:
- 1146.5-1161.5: 1.025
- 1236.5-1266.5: 0.964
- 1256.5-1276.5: 0.9952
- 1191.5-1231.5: 0.9916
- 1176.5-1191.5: 1.043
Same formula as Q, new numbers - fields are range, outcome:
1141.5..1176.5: 1.083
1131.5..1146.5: 0.9698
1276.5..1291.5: 1.079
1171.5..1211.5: 1.071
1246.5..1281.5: 1.14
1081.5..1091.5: 1.034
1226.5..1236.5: 1.077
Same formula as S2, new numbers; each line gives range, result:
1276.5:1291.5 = 1.06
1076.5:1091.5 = 1.04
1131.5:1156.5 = 0.971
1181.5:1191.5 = 1.07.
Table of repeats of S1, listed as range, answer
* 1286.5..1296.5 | 1.059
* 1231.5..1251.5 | 1.035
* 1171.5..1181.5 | 1.06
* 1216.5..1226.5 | 1.022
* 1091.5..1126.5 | 1.074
